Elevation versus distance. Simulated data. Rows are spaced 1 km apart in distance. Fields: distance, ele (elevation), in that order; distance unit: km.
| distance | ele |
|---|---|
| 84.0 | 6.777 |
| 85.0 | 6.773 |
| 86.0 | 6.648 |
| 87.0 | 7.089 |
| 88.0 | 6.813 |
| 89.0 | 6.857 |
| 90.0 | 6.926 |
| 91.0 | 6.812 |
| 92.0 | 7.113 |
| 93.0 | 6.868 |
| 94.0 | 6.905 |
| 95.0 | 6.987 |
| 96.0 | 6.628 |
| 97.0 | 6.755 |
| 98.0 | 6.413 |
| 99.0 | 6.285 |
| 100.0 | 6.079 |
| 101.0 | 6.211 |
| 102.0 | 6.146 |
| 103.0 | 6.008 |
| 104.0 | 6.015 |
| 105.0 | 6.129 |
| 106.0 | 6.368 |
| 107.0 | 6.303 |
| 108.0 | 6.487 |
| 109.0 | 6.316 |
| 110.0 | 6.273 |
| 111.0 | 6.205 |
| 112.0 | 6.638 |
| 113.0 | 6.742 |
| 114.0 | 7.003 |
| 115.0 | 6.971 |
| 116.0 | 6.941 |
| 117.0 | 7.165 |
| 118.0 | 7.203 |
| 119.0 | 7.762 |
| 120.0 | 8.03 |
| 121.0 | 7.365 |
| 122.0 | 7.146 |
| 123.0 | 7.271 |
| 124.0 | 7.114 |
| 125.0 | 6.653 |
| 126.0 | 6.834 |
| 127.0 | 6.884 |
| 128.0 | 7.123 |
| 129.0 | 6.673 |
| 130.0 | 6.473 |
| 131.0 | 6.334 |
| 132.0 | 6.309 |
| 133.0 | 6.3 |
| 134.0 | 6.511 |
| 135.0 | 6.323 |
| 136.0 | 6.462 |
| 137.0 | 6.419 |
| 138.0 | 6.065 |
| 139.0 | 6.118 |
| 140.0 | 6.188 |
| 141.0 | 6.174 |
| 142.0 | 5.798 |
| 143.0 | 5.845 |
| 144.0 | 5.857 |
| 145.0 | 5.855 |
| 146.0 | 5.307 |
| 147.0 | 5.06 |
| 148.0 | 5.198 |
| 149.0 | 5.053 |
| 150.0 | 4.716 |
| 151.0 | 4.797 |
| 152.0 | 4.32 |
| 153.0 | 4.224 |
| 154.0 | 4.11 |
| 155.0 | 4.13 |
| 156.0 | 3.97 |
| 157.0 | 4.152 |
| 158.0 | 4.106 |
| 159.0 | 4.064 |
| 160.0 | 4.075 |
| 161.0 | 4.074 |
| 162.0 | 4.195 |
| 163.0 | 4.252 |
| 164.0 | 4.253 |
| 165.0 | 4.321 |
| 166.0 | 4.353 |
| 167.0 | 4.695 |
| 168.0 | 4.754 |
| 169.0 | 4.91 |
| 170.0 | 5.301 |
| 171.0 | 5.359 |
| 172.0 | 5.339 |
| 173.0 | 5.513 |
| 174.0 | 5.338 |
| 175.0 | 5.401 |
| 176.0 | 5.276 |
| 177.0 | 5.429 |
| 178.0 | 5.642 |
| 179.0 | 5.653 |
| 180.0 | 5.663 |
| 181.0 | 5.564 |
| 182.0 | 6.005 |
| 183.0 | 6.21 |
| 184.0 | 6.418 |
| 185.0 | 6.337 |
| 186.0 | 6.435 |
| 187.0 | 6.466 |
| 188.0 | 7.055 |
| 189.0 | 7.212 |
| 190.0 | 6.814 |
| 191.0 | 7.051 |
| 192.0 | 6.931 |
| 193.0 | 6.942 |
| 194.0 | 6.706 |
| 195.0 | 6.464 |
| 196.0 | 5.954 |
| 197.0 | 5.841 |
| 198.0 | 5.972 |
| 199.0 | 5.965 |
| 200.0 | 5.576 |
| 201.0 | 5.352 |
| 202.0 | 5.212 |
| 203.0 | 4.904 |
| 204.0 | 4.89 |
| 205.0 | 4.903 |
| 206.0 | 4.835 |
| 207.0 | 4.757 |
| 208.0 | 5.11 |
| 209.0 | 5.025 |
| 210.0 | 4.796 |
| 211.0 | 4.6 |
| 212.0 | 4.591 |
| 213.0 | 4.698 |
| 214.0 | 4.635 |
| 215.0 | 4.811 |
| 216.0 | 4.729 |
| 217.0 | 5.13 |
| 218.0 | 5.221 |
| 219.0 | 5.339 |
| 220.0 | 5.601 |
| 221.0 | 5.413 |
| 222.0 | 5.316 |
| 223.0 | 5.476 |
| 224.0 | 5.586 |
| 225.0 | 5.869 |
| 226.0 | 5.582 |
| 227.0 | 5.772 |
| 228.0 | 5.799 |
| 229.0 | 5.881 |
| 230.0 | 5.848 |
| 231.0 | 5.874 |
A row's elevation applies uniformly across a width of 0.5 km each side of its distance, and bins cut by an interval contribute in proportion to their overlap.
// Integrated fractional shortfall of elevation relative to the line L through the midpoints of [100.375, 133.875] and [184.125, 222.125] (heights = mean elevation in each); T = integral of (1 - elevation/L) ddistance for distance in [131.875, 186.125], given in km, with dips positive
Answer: 8.06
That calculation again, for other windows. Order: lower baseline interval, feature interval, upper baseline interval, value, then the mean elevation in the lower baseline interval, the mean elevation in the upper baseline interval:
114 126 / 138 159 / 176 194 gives 5.48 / 7.21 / 6.32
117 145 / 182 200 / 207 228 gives -2.74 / 6.63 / 5.17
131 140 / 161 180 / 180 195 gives 4.34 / 6.31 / 6.55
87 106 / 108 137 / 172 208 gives -1.98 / 6.56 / 5.89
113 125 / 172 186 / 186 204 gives 1.51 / 7.22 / 6.23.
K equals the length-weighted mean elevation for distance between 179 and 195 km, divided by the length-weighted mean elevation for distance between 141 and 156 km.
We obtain 1.29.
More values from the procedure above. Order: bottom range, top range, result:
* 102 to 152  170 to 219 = 0.89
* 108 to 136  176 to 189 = 0.89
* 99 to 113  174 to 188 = 0.94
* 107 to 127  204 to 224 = 0.72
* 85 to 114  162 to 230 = 0.84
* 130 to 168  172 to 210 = 1.13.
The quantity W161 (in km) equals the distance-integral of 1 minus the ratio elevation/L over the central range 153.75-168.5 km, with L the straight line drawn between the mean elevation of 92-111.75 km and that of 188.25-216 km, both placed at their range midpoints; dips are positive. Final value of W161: 4.2 km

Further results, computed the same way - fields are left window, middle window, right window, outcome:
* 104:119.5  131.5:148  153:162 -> -2.94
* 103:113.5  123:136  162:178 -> -1.74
